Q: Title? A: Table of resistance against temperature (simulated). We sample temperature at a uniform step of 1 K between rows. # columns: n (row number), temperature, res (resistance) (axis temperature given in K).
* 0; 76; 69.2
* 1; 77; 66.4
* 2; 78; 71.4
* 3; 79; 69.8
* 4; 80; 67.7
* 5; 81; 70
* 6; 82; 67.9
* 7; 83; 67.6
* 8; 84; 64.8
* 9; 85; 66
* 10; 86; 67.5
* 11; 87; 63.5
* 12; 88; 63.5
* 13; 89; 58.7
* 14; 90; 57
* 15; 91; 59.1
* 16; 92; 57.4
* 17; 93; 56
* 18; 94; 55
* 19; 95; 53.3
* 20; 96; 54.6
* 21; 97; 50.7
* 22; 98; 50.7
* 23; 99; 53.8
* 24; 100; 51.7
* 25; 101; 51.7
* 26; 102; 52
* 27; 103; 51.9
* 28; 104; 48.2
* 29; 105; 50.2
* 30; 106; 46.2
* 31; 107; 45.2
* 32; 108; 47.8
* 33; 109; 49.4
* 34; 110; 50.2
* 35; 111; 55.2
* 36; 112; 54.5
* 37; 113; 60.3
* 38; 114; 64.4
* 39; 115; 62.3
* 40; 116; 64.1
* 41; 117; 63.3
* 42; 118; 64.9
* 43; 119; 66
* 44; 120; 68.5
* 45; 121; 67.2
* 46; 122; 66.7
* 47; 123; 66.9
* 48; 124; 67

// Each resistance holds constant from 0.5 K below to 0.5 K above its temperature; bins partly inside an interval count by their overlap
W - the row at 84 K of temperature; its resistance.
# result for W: 64.8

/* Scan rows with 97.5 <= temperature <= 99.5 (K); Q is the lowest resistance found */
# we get 50.7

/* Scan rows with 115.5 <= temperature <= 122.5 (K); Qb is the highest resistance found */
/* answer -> 68.5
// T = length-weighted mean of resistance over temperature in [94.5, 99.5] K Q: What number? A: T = 52.6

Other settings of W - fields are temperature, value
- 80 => 67.7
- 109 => 49.4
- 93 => 56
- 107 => 45.2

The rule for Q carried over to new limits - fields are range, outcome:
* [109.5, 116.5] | 50.2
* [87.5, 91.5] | 57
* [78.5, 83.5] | 67.6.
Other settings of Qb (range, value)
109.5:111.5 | 55.2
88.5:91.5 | 59.1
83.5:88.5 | 67.5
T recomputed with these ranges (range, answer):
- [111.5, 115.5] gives 60.4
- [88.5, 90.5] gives 57.9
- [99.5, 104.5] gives 51.1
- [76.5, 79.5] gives 69.2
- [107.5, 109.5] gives 48.6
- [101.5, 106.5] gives 49.7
